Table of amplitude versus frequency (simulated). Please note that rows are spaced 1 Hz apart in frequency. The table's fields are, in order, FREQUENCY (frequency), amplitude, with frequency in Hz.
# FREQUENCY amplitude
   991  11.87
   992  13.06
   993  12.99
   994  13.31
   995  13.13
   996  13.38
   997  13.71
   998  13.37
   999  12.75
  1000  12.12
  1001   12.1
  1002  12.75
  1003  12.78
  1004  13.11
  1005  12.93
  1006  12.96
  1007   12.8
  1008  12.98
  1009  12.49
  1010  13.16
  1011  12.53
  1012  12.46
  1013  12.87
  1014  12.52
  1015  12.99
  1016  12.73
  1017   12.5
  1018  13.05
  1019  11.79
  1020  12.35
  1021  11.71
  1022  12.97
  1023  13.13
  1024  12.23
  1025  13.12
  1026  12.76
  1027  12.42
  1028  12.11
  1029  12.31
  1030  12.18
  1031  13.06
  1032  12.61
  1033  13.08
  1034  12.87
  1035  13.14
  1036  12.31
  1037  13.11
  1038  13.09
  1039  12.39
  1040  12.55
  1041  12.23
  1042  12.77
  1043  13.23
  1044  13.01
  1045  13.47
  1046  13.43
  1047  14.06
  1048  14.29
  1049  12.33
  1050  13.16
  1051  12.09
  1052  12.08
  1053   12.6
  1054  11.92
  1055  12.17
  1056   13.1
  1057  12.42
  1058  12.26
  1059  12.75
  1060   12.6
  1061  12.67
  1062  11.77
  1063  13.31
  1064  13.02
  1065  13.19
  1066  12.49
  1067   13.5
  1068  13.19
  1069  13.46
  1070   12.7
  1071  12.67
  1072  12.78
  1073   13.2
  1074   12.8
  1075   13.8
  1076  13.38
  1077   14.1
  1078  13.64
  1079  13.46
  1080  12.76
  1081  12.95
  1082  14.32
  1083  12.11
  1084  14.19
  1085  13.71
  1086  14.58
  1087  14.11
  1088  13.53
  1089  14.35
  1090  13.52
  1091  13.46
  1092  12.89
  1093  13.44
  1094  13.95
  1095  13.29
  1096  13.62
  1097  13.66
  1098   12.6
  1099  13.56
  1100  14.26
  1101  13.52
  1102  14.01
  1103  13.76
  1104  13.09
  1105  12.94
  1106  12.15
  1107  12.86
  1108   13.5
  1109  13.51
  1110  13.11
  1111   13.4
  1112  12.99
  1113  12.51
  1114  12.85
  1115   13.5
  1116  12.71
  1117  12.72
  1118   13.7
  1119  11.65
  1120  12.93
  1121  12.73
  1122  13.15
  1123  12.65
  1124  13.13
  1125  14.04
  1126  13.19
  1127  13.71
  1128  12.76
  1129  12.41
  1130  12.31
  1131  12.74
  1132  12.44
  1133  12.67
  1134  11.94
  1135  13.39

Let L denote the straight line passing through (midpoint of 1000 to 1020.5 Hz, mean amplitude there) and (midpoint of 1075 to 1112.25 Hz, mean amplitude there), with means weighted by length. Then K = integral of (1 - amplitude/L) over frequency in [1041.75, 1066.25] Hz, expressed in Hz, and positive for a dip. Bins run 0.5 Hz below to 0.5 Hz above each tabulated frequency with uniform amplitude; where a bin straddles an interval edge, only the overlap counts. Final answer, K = 0.53 Hz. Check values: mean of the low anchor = 12.7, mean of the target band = 12.8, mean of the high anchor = 13.5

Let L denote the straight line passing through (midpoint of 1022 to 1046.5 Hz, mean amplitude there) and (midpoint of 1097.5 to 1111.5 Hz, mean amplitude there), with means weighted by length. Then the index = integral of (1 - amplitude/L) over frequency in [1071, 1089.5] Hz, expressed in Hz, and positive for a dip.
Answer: -0.6 Hz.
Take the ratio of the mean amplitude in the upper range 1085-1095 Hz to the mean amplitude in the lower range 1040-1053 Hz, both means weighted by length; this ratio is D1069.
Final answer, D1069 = 1.06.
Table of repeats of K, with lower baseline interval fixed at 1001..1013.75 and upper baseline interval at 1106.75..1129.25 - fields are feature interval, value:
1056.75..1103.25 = -1.3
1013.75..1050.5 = 0.2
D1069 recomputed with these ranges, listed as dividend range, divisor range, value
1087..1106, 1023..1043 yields 1.07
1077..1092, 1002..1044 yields 1.07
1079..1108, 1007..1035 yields 1.07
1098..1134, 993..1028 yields 1.02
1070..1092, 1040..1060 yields 1.05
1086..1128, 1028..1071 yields 1.04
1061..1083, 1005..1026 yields 1.04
